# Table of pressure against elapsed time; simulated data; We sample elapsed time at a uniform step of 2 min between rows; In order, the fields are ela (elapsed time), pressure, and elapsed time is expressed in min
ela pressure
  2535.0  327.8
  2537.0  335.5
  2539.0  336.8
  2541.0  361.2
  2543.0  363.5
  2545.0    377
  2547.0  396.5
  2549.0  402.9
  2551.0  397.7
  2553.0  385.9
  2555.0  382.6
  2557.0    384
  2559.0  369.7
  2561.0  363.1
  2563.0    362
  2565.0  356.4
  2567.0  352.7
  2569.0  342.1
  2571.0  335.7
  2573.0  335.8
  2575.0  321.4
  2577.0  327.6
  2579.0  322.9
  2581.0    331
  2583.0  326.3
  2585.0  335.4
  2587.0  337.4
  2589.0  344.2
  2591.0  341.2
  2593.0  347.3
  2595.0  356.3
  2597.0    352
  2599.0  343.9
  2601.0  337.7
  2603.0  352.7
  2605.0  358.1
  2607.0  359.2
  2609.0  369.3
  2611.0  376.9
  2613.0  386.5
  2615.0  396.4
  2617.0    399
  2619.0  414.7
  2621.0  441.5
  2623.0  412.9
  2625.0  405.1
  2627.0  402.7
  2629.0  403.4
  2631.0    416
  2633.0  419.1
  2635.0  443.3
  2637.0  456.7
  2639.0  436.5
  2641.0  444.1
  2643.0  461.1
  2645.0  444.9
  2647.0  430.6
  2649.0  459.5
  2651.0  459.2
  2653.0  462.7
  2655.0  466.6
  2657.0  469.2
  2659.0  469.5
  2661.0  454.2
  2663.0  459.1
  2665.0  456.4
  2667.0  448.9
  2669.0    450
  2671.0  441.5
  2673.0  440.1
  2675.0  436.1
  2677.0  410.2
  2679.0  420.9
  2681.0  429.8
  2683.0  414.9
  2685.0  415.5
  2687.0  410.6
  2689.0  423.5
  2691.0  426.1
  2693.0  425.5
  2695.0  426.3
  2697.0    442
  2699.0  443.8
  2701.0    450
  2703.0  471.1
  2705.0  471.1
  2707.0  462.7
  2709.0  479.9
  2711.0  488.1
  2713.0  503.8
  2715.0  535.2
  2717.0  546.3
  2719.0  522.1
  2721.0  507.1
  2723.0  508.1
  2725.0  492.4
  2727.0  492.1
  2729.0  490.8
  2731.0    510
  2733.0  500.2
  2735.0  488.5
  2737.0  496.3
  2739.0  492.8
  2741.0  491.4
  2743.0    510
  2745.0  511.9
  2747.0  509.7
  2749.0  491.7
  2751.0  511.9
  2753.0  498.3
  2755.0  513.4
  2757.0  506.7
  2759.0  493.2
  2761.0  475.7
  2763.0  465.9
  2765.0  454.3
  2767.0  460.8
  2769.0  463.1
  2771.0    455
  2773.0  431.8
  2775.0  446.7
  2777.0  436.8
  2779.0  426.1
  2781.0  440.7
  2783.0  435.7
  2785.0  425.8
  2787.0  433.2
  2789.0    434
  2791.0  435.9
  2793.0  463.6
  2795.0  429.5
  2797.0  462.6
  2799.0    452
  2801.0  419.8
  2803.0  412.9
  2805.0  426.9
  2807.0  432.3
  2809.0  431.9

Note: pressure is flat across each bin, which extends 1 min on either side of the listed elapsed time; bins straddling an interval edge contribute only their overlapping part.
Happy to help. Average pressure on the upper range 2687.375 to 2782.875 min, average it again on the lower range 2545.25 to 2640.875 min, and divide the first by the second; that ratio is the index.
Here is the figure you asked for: 1.28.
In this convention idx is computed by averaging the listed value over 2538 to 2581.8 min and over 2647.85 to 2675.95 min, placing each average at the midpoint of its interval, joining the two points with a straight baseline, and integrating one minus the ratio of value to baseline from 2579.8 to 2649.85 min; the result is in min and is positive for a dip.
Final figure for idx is 3.9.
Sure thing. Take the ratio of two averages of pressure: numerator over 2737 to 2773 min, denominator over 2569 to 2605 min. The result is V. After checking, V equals 1.44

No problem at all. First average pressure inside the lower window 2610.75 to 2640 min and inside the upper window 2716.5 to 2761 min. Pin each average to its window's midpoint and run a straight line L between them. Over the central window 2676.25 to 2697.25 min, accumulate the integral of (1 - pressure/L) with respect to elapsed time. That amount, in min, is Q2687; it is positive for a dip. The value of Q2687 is 1.9 min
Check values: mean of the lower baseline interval 415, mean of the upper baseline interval 503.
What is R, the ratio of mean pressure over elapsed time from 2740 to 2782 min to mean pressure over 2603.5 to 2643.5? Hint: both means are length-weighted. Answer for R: 1.16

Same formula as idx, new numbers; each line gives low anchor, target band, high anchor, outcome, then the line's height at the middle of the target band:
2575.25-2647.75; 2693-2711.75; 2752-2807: -1.6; 420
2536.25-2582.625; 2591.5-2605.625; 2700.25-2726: 1.6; 393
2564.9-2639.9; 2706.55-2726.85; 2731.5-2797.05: -3.0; 441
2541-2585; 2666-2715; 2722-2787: -0.7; 438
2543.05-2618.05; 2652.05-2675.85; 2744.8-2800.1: -3.0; 404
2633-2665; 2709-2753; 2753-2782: -4.2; 460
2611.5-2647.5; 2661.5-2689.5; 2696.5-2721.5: 1.6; 460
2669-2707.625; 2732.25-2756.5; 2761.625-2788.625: -3.3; 441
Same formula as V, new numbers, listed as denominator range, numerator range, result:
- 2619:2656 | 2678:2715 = 1.02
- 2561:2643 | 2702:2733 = 1.34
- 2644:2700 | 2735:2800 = 1.06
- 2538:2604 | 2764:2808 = 1.24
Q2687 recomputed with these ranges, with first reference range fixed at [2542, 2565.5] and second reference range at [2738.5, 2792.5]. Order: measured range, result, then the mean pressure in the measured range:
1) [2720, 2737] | -1.7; 499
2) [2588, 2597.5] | 1.1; 348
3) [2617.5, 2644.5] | -1.0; 427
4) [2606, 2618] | 0.7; 381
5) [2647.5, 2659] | -1.1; 463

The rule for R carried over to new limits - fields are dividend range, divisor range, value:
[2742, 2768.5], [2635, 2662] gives 1.08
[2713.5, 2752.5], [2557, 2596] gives 1.47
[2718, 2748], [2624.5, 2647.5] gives 1.16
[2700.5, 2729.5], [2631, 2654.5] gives 1.11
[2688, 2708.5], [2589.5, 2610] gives 1.27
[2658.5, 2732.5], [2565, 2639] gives 1.25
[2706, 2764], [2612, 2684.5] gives 1.15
